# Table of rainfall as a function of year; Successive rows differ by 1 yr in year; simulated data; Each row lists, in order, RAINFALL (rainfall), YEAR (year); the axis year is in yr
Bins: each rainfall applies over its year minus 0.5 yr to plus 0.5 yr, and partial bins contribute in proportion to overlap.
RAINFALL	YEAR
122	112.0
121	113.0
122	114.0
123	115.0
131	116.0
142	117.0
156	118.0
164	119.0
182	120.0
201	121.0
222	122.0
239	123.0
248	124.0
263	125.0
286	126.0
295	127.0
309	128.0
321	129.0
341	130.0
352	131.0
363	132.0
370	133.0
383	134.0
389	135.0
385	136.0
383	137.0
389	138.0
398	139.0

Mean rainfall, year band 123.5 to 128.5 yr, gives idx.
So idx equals 280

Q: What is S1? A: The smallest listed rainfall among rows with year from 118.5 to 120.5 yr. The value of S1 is 164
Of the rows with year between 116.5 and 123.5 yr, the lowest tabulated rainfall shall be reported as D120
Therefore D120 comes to 142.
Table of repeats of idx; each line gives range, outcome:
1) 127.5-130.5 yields 324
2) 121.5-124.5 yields 236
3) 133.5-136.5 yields 386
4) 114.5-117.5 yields 132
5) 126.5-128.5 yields 302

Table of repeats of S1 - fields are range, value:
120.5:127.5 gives 201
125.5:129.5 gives 286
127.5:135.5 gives 309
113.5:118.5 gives 122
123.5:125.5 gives 248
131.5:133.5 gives 363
